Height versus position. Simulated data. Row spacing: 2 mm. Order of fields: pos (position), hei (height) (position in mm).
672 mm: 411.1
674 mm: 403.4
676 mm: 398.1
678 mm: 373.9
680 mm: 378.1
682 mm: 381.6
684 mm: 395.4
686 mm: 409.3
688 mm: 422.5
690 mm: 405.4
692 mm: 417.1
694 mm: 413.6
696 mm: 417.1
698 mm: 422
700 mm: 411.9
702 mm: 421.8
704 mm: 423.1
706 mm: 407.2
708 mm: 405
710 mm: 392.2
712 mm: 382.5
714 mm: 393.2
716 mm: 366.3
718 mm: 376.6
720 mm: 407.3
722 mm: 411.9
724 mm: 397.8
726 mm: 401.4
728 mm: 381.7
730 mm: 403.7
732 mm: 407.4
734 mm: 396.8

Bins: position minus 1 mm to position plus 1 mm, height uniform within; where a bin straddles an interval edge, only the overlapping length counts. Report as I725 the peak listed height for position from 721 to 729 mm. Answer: 411.9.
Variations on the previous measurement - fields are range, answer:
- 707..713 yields 405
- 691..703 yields 422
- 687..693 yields 422.5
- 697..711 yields 423.1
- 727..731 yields 403.7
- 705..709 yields 407.2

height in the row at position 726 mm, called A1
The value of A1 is 401.4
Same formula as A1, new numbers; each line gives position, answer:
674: 403.4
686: 409.3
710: 392.2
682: 381.6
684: 395.4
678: 373.9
